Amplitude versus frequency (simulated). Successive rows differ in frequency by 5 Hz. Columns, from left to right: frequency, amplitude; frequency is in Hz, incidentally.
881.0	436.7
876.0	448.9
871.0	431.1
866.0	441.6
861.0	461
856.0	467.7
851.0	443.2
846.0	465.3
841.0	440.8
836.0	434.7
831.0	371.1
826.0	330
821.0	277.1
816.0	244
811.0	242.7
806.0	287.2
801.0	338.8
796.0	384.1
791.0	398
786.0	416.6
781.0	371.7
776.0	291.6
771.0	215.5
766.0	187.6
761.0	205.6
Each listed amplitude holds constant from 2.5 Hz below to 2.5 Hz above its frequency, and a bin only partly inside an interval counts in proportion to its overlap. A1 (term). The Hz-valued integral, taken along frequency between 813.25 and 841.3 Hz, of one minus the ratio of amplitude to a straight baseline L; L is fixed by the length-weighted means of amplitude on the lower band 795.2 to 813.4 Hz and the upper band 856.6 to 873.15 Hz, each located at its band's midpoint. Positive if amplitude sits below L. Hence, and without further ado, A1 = 1.7 Hz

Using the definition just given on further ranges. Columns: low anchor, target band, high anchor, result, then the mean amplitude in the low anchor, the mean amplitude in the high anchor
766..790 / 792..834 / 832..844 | 7.3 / 314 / 431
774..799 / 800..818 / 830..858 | 5.6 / 373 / 440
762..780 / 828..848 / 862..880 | -2.6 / 241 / 442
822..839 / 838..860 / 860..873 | -2.5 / 371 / 443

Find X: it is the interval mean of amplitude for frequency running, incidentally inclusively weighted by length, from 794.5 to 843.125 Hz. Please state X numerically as 333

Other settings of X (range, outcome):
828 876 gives 439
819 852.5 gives 395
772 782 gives 308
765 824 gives 308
